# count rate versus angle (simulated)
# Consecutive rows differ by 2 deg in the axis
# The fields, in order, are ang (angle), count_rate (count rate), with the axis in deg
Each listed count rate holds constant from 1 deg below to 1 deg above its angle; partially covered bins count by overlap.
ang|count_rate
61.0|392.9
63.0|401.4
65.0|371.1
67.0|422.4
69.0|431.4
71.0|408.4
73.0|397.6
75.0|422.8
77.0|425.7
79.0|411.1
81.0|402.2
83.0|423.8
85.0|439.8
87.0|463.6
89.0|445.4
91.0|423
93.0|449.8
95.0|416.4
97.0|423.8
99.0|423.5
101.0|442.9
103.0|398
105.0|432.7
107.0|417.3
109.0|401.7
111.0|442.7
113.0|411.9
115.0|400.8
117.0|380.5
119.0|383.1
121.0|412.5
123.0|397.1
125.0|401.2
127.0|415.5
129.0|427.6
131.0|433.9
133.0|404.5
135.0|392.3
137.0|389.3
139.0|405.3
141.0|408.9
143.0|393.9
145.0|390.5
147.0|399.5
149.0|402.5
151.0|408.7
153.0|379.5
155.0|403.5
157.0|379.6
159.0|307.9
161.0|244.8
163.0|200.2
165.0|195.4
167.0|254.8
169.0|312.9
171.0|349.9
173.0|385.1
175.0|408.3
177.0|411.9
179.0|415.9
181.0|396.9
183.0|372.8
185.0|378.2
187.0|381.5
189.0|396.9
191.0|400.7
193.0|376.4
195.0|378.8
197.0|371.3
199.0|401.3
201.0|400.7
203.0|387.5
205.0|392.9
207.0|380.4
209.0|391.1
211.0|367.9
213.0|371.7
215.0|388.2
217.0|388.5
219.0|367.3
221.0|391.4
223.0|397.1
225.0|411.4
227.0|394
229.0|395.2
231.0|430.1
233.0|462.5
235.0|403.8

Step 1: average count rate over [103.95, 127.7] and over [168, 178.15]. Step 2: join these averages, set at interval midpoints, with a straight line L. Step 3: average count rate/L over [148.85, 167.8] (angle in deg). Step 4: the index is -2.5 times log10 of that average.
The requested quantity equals 0.216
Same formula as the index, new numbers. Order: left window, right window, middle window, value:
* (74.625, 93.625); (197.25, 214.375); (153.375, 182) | 0.19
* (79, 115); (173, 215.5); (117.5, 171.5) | 0.12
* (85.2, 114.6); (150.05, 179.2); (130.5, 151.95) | -0.09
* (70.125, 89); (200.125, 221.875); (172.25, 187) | 0.00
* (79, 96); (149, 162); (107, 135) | -0.04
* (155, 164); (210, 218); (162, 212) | -0.08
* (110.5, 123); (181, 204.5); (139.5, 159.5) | 0.02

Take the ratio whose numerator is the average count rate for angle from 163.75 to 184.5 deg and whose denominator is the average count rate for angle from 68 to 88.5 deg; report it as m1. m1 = 0.83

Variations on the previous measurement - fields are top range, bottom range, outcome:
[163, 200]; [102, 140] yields 0.89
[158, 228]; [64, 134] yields 0.87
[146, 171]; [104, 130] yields 0.79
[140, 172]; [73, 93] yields 0.79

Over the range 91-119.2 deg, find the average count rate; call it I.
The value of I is 417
